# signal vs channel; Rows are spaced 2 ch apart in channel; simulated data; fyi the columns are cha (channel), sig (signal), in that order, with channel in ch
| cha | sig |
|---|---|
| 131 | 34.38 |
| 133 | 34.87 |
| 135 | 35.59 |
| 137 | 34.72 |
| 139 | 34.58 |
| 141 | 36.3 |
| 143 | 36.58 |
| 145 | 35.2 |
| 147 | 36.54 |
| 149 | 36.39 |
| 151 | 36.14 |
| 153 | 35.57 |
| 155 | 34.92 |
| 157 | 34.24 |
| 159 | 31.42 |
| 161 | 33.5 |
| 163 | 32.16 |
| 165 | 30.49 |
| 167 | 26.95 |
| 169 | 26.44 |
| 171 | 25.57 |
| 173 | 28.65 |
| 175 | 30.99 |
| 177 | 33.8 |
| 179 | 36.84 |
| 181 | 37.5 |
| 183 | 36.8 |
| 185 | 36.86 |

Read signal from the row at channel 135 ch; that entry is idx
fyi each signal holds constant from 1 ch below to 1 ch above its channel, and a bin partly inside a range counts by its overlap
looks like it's 35.59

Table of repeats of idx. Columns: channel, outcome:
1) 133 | 34.87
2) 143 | 36.58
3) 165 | 30.49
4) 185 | 36.86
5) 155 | 34.92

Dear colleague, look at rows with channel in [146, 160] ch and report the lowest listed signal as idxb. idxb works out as 31.42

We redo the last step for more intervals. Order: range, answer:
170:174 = 25.57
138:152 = 34.58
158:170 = 26.44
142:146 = 35.2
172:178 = 28.65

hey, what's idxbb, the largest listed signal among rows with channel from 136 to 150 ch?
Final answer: 36.58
